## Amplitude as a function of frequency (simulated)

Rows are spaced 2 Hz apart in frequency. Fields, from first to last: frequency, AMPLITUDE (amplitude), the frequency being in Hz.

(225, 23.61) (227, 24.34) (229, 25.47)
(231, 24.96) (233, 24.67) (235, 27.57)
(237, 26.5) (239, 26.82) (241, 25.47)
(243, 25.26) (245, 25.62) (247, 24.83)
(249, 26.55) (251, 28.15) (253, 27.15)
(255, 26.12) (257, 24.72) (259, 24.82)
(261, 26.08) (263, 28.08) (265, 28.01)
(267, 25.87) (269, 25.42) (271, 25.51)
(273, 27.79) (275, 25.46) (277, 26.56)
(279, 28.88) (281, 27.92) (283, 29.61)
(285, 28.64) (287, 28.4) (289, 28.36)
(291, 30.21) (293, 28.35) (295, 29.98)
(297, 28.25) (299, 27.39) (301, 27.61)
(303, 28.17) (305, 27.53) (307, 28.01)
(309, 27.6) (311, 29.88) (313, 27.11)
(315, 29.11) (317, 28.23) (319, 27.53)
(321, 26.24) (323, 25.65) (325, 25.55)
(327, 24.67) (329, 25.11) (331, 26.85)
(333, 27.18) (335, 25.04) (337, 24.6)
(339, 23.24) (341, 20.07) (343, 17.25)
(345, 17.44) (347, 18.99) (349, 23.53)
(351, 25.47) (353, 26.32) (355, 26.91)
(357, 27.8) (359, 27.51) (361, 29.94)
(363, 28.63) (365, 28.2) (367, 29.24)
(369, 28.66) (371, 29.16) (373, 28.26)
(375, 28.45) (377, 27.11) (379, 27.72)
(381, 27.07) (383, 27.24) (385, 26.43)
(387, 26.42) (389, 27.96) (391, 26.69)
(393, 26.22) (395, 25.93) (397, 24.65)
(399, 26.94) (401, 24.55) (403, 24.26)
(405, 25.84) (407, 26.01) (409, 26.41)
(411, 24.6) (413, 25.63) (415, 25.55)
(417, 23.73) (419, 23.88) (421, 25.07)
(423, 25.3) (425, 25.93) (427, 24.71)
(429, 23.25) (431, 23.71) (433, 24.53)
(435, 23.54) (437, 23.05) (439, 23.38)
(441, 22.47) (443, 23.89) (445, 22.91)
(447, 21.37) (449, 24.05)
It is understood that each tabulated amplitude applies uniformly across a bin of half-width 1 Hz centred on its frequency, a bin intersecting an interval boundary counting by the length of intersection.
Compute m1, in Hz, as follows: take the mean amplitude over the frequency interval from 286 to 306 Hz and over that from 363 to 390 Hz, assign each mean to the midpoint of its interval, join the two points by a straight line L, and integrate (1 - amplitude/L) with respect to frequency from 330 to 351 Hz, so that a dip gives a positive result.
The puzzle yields 4.1 Hz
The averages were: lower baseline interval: 28.4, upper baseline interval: 27.9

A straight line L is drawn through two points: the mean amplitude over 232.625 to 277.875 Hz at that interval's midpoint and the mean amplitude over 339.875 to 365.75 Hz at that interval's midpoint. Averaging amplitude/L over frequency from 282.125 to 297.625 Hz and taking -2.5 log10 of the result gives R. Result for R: -0.14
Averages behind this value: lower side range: 26.2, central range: 29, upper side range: 24.4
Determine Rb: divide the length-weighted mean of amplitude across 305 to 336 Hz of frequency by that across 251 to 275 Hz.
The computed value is 1.0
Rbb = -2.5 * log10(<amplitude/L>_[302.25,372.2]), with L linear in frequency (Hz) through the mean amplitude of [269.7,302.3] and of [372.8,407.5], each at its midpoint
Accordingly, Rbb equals 0.05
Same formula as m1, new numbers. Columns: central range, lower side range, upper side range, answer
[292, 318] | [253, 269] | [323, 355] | -3.7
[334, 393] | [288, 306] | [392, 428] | 1.4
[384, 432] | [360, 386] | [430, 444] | 0.4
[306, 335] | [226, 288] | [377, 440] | -1.1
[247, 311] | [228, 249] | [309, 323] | -1.5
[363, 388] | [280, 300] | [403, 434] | -1.6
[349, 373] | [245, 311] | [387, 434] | -1.6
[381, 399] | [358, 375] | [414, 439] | 0.3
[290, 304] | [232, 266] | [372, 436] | -1.3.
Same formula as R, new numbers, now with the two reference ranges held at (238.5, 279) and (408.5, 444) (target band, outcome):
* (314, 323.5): -0.08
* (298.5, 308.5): -0.08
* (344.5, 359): 0.04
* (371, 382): -0.12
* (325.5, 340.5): 0.01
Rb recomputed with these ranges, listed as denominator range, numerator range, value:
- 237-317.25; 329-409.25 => 0.95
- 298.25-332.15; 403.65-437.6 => 0.91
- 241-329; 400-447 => 0.90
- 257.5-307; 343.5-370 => 0.94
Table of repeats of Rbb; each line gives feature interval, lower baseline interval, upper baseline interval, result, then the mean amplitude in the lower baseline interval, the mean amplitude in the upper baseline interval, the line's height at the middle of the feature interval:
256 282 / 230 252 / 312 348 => -0.04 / 26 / 24.4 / 25.5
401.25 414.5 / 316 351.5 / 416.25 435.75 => -0.05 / 24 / 24.4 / 24.3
